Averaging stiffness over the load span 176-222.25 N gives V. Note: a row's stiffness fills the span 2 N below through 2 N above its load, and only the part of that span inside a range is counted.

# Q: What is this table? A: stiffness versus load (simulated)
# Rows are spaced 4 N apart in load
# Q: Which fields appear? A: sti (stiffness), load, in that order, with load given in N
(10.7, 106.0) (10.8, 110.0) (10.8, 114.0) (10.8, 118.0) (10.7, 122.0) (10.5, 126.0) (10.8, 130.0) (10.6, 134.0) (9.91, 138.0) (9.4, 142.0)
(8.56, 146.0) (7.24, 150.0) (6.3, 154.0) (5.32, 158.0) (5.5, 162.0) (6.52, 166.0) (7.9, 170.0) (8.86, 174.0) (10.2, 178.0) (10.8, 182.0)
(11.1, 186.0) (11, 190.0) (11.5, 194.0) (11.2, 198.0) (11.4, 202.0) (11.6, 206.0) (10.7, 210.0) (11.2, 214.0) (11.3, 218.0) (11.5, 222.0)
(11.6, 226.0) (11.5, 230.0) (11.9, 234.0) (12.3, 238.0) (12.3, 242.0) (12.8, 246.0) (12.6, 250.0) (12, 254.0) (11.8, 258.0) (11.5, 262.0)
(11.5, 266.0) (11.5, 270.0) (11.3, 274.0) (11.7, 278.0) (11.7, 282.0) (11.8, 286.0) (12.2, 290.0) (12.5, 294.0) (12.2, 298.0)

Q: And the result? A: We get 11.1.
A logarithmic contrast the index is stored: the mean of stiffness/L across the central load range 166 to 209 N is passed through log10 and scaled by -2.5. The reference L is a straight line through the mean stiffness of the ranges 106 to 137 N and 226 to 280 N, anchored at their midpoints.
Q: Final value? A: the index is 0.09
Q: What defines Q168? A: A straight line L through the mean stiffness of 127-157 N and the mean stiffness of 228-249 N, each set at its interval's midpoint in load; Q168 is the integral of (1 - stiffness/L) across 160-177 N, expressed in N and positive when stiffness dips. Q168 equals 4.3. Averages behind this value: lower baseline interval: 8.9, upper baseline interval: 12.2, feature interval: 7.37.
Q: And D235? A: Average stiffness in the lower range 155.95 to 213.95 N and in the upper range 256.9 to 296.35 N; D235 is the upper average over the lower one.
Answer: 1.2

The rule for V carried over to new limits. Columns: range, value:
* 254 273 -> 11.6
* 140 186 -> 8.01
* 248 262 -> 12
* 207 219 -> 11.1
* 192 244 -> 11.5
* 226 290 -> 11.9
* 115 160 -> 9.14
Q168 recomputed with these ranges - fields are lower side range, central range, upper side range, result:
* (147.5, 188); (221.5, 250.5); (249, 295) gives -4.35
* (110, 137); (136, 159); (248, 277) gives 6.27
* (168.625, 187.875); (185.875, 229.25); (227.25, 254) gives -1.48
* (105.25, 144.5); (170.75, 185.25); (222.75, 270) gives 1.63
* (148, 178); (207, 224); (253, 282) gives -3.42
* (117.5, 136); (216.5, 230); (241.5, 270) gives 0.23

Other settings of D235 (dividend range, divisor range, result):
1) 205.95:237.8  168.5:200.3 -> 1.10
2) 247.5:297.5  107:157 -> 1.23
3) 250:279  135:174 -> 1.54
